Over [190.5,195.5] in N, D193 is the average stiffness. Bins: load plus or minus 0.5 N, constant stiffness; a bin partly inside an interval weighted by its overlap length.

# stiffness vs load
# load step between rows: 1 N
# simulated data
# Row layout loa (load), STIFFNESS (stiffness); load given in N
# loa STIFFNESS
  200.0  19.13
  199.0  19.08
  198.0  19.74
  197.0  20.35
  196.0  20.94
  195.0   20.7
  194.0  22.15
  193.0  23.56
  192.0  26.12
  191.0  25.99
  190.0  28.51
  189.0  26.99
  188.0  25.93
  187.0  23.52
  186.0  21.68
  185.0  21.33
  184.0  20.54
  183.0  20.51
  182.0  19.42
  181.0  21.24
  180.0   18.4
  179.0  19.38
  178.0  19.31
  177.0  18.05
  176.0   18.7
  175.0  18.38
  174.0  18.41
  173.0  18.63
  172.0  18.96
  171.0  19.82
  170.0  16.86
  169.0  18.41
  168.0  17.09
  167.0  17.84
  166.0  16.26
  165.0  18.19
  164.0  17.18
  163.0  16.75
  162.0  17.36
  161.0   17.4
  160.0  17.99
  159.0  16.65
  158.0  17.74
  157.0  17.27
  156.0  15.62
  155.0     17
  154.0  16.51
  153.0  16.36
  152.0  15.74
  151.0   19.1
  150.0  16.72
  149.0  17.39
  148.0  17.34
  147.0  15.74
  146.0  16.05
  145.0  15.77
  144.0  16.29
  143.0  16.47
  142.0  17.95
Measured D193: 23.7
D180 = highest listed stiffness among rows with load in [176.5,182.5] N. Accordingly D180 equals 21.24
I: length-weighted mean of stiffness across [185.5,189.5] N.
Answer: 24.5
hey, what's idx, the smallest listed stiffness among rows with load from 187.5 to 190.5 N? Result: 25.93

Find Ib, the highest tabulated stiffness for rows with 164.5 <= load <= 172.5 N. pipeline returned 19.82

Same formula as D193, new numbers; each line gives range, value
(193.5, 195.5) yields 21.4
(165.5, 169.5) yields 17.4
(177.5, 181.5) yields 19.6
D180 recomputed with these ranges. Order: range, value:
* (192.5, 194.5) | 23.56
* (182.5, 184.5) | 20.54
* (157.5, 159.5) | 17.74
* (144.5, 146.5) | 16.05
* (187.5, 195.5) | 28.51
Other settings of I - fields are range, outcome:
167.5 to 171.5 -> 18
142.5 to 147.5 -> 16.1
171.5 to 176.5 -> 18.6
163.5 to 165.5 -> 17.7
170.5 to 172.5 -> 19.4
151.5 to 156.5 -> 16.2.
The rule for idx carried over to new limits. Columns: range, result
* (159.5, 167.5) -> 16.26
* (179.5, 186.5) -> 18.4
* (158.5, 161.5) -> 16.65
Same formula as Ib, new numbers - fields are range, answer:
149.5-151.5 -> 19.1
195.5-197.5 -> 20.94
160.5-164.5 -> 17.4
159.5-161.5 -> 17.99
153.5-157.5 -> 17.27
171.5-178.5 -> 19.31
